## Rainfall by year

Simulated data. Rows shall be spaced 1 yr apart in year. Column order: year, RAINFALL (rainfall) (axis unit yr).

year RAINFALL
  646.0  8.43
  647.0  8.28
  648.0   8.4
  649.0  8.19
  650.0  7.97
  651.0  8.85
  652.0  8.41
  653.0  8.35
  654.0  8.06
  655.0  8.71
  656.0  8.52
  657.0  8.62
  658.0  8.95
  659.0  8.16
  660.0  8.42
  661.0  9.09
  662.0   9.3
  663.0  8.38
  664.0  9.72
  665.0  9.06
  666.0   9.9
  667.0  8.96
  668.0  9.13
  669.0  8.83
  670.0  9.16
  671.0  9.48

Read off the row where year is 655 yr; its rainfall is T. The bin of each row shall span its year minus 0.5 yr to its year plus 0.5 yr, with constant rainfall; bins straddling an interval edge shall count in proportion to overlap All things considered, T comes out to 8.71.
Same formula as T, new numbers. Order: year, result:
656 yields 8.52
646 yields 8.43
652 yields 8.41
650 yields 7.97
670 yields 9.16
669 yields 8.83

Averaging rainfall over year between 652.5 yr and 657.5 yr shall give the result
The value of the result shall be 8.45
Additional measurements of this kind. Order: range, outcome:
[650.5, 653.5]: 8.54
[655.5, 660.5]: 8.53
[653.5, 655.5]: 8.39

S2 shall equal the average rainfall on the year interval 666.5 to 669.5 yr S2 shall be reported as 8.97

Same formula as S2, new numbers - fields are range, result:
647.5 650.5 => 8.19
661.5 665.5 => 9.12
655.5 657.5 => 8.57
